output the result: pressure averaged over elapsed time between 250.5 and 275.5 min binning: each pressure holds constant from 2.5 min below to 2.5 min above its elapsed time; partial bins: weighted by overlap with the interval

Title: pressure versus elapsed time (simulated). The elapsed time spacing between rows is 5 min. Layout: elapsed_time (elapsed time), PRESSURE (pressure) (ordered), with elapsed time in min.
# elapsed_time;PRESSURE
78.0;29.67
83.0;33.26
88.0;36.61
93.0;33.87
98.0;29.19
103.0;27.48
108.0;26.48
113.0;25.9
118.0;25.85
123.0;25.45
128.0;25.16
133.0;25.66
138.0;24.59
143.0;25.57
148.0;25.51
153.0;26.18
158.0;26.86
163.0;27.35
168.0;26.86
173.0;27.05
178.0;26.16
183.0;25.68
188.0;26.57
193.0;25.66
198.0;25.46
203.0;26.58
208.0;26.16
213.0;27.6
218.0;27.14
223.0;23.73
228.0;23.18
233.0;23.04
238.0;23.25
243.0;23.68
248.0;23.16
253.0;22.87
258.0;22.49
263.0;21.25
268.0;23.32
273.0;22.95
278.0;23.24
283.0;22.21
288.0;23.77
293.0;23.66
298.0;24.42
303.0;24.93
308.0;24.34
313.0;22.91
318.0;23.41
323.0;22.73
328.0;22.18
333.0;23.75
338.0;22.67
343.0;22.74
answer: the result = 22.6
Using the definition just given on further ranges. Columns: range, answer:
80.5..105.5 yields 32.1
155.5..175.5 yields 27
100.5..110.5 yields 27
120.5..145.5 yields 25.3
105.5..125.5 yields 25.9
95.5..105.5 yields 28.3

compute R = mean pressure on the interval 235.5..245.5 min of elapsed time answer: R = 23.5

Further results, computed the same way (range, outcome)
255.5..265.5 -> 21.9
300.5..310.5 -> 24.6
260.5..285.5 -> 22.6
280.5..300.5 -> 23.5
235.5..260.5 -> 23.1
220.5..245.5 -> 23.4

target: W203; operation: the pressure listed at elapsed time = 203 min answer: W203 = 26.58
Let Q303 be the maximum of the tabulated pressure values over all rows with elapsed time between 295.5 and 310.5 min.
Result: 24.93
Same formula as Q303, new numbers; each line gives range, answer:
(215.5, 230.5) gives 27.14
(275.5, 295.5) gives 23.77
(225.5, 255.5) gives 23.68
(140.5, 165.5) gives 27.35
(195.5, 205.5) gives 26.58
